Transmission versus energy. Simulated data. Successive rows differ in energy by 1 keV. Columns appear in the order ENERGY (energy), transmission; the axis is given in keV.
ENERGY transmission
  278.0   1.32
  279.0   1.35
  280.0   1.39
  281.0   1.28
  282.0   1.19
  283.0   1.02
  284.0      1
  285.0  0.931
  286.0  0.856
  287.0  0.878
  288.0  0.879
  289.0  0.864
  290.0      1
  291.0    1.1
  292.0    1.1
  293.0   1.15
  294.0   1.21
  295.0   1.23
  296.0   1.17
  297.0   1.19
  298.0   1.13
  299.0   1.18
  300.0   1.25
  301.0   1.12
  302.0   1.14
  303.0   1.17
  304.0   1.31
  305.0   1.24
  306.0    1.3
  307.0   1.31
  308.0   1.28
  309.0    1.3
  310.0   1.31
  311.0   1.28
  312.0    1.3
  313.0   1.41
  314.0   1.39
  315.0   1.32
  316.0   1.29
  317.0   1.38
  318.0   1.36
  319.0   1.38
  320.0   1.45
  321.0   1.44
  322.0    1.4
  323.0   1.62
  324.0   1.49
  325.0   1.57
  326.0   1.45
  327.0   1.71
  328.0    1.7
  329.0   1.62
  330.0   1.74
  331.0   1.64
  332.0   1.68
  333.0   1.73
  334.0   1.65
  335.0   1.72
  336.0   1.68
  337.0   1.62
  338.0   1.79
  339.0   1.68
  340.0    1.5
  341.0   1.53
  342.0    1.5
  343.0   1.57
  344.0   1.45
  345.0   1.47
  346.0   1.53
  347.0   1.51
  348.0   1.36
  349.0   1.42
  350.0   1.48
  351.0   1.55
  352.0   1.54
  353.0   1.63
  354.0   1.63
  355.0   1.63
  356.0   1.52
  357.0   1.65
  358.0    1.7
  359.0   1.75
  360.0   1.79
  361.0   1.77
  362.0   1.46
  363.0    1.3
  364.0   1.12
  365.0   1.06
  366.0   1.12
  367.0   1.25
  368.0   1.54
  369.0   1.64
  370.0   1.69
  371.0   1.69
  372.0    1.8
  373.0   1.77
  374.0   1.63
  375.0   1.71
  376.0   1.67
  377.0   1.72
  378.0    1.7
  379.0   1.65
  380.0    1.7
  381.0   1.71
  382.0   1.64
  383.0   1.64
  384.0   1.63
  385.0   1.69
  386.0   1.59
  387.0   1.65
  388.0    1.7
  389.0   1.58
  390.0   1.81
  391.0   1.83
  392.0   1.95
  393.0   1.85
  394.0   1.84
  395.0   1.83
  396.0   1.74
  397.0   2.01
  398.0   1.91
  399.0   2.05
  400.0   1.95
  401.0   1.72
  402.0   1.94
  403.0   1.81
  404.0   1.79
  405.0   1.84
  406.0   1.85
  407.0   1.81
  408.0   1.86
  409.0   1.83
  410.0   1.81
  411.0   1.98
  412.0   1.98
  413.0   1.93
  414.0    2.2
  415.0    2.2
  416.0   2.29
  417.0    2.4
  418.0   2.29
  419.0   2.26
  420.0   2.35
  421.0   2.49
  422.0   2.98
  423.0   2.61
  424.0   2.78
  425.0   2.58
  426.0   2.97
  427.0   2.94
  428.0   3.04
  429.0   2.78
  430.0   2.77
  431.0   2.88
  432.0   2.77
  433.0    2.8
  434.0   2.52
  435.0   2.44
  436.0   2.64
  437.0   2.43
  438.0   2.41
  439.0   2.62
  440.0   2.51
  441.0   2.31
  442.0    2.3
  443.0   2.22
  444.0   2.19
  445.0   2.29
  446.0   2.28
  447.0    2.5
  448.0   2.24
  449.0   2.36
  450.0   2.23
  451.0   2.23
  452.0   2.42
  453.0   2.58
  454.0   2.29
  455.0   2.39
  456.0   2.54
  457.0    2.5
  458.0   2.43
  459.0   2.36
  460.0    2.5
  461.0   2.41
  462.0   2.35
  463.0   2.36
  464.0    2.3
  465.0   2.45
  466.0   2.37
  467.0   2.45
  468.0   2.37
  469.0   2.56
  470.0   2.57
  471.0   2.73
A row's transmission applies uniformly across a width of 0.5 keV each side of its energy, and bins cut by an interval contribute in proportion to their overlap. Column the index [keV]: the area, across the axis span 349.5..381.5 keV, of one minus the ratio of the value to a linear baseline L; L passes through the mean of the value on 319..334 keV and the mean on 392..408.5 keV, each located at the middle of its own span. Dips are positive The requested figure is 2.8 keV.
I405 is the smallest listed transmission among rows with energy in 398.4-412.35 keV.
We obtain 1.72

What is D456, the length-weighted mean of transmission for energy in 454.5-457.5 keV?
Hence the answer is 2.48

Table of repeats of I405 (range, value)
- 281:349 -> 0.856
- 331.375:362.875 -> 1.36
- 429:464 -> 2.19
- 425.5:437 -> 2.43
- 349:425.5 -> 1.06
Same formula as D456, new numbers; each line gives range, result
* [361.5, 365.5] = 1.23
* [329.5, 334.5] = 1.69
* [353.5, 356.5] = 1.59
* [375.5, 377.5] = 1.69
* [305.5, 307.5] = 1.31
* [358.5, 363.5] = 1.61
